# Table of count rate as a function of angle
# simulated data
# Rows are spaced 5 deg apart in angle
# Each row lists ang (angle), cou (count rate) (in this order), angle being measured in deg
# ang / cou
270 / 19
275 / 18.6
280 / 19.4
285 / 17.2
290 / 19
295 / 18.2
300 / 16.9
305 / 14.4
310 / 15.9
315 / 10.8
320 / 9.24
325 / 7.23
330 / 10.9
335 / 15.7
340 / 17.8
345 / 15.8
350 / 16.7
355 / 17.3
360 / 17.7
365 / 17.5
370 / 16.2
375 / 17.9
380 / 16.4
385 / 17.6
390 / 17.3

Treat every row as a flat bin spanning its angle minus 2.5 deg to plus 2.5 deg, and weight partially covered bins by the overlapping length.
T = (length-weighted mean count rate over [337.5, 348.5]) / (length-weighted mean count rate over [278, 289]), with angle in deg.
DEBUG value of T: 0.92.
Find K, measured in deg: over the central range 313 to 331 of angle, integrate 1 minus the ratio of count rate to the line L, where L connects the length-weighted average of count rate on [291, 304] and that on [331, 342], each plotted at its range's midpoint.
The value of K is 7.7 deg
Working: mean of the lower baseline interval 17.4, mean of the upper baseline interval 15.9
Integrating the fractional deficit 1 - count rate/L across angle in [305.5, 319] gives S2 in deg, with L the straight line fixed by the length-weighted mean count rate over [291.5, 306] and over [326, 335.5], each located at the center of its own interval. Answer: 1.63 deg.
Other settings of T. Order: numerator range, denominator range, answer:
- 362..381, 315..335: 1.68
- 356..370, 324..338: 1.45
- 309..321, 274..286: 0.64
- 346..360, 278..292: 0.92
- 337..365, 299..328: 1.40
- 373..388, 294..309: 1.06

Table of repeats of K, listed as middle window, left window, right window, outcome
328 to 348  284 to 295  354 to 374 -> 2.7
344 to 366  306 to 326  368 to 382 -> -3.0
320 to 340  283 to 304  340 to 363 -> 6.2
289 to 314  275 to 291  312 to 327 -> -4.6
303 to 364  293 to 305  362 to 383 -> 9.9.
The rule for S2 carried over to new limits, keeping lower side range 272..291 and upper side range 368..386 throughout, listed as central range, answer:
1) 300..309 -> 1.40 deg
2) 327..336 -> 2.62 deg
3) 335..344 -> 0.37 deg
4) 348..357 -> 0.20 deg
